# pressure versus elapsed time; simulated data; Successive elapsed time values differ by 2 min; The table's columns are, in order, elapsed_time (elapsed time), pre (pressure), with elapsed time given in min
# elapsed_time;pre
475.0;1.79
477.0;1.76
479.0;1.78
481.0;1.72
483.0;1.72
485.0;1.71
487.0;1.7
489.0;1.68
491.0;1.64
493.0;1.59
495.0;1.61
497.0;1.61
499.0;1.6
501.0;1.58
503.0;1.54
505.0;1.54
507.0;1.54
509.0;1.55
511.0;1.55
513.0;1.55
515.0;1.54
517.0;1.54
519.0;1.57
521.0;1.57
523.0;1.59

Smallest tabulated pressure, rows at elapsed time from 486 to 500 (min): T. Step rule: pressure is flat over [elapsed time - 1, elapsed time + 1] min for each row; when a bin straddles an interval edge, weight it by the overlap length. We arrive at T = 1.59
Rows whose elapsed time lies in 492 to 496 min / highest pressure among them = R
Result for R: 1.61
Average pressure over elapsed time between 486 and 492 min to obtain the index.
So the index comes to 1.67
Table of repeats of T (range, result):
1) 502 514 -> 1.54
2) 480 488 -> 1.7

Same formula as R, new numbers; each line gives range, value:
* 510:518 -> 1.55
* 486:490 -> 1.7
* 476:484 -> 1.78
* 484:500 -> 1.71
